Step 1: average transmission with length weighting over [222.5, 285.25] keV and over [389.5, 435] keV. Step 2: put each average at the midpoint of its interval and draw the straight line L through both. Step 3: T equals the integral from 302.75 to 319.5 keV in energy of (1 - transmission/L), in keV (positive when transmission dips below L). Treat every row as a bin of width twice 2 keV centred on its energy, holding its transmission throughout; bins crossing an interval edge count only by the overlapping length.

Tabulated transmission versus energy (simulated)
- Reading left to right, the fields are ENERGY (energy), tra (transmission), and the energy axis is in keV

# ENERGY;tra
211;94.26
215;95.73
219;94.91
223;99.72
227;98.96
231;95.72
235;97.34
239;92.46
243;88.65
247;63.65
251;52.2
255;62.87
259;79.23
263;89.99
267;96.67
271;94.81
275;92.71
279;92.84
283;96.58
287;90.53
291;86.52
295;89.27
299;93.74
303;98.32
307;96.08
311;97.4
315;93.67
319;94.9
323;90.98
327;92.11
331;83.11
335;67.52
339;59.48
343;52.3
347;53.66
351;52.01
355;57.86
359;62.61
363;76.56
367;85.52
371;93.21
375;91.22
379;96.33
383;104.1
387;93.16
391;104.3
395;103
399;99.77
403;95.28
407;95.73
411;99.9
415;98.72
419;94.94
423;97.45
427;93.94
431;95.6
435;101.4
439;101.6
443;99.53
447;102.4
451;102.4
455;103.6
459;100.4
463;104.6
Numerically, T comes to -0.92 keV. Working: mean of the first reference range 86.9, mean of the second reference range 98.1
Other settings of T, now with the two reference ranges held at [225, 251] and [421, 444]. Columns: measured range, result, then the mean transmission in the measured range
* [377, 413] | -1.2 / 99.1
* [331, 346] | 4.9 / 62.5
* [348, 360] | 4.7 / 56.7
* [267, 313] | -2.0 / 93.7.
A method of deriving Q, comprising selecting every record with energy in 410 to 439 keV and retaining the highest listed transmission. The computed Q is 101.6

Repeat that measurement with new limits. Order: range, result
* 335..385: 104.1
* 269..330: 98.32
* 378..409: 104.3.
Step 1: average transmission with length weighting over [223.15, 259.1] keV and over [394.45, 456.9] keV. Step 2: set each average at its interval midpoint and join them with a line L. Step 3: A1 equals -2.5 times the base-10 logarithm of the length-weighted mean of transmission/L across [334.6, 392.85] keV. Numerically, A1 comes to 0.215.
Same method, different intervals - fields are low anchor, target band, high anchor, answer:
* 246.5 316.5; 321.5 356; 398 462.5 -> 0.332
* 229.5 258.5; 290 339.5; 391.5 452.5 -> -0.028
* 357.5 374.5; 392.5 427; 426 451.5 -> -0.067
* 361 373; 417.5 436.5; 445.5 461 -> 0.005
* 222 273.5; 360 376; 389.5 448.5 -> 0.121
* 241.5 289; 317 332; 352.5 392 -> -0.076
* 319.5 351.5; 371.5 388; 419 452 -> -0.155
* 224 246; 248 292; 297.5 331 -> 0.112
